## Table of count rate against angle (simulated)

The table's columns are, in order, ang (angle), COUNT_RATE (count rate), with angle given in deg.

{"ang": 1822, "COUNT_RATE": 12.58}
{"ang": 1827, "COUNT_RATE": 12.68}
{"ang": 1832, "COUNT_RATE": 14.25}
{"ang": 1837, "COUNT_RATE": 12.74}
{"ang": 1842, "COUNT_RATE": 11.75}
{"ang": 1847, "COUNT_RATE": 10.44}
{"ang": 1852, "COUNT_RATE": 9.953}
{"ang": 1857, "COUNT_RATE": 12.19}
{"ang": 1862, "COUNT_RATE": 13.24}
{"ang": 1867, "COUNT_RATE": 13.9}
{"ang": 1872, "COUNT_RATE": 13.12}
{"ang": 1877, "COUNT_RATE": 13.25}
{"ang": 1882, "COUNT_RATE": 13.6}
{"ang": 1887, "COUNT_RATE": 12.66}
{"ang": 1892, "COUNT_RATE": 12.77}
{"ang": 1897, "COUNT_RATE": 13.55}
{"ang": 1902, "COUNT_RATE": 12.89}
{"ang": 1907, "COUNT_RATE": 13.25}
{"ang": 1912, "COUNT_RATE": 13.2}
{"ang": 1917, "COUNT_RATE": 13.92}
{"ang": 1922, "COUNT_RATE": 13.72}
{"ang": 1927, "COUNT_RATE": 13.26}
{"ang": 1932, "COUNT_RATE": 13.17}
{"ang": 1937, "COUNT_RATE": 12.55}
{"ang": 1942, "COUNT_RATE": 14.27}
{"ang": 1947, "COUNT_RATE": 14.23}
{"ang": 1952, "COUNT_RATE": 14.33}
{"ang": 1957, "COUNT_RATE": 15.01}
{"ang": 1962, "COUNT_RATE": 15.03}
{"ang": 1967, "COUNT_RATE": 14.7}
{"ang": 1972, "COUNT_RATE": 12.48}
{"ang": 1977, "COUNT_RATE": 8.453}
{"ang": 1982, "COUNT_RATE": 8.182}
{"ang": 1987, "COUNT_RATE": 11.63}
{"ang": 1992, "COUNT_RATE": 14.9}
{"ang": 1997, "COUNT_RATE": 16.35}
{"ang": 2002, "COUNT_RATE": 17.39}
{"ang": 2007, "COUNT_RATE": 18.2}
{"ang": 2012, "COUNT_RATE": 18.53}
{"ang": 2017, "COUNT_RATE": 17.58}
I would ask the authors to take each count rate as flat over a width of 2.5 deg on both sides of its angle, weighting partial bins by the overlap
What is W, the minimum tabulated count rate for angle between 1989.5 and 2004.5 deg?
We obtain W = 14.9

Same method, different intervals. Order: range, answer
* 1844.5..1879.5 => 9.953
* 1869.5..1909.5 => 12.66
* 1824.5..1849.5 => 10.44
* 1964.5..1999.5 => 8.182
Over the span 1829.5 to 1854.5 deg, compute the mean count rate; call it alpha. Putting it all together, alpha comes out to 11.8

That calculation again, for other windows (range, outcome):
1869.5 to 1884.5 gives 13.3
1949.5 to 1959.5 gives 14.7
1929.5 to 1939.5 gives 12.9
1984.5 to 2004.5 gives 15.1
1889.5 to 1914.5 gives 13.1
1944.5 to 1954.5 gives 14.3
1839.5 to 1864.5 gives 11.5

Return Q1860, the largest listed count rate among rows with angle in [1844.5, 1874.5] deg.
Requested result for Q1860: 13.9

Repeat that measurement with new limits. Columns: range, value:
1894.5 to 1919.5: 13.92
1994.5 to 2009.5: 18.2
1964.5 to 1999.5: 16.35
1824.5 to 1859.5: 14.25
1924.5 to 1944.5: 14.27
